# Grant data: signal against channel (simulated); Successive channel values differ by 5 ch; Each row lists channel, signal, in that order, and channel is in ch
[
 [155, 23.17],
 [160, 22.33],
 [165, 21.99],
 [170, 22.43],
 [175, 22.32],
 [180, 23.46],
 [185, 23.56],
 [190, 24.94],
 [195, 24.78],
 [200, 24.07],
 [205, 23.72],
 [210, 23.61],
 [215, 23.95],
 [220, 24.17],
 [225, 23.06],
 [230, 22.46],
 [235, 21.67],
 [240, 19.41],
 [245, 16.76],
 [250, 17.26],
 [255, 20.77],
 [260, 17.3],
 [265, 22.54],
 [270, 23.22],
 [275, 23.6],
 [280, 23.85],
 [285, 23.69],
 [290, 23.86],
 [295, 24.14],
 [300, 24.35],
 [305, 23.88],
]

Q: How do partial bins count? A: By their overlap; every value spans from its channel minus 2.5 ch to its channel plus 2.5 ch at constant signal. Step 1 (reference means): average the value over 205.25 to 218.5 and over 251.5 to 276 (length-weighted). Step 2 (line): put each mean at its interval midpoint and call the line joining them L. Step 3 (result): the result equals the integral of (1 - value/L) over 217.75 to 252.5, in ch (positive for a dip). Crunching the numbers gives 3.1 ch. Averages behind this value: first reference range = 23.8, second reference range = 21.2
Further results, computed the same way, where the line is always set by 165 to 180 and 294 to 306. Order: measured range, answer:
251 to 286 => 2.8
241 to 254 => 3.2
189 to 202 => -1.0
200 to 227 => -0.8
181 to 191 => -0.6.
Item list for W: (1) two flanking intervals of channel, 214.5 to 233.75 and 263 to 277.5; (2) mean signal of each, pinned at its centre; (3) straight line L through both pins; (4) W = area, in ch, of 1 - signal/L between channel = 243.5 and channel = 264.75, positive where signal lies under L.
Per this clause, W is 4.2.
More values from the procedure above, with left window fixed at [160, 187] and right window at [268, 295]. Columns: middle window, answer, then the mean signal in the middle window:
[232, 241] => 0.95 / 20.8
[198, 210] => -0.44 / 23.8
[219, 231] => -0.02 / 23.2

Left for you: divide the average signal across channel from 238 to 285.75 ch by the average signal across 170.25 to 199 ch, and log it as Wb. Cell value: 0.87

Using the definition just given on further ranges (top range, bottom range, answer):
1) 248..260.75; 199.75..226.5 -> 0.78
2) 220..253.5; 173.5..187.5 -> 0.88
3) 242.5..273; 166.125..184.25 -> 0.87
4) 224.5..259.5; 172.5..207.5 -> 0.83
